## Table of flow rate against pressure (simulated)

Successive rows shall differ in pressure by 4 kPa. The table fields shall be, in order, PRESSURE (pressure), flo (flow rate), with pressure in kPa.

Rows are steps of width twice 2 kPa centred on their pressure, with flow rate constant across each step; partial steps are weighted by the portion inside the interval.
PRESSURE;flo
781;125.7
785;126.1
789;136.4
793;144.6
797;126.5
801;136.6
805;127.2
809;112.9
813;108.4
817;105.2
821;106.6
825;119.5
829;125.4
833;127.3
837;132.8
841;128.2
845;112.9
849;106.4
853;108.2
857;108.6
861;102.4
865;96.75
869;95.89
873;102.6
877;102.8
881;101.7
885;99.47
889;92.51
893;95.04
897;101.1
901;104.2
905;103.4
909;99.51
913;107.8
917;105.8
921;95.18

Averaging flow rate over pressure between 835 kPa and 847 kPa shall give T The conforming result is 125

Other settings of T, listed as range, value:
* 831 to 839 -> 130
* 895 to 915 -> 103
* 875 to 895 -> 98.3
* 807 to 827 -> 111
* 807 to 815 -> 111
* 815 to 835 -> 117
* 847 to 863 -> 106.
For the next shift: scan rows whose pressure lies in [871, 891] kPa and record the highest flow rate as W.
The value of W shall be 102.8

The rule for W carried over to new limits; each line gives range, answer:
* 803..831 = 127.2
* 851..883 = 108.6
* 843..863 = 112.9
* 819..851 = 132.8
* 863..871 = 96.75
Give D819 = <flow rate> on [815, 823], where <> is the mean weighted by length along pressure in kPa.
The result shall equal 106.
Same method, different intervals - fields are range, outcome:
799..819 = 118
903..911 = 101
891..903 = 100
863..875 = 98.4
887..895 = 93.8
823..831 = 122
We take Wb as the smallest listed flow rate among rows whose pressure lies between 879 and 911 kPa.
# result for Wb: 92.51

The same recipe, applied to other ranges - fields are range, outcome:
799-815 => 108.4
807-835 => 105.2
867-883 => 95.89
